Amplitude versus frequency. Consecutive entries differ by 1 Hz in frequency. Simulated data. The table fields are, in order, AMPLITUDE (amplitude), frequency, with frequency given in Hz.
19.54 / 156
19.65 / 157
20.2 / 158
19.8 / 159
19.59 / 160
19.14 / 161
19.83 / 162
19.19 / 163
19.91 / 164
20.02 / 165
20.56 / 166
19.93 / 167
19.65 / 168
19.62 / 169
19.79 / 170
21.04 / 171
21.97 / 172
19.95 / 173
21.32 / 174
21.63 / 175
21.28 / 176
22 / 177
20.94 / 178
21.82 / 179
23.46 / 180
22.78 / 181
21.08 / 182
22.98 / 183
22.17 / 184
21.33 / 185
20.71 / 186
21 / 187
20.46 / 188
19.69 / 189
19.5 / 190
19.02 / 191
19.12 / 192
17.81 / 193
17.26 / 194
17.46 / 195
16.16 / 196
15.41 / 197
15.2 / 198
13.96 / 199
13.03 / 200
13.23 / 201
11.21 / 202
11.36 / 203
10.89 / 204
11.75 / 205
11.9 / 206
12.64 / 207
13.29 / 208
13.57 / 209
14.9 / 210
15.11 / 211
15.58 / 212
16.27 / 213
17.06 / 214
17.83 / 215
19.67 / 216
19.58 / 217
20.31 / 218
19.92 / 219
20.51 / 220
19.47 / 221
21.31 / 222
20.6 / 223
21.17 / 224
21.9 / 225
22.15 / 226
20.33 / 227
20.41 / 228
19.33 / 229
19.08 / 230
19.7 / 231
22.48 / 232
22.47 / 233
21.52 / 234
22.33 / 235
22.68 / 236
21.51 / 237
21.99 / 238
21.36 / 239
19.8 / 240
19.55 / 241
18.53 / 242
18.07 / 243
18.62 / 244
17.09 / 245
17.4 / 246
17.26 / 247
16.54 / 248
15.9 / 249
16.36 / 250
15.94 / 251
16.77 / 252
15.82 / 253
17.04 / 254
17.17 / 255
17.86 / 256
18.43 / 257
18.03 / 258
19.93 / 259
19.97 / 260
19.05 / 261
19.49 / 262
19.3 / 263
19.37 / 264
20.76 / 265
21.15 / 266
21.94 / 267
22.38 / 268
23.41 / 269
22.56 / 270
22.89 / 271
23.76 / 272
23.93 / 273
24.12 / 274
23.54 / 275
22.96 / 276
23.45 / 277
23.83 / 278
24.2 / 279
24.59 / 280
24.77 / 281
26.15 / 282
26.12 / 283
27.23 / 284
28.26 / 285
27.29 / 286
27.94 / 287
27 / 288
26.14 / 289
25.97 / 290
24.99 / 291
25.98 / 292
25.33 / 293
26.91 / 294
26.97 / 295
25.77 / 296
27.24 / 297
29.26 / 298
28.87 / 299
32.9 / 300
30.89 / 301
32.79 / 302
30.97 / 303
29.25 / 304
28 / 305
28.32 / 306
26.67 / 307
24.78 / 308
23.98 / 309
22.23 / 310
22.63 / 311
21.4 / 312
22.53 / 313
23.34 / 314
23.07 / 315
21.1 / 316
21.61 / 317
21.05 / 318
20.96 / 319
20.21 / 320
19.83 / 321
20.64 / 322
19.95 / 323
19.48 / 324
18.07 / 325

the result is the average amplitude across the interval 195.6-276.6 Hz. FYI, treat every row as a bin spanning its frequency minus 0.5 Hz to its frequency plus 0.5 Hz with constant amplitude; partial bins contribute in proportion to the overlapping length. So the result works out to 18.6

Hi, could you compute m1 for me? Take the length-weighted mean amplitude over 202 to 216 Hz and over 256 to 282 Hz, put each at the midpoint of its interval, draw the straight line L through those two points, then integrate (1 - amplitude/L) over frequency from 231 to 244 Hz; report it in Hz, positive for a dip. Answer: -2.3 Hz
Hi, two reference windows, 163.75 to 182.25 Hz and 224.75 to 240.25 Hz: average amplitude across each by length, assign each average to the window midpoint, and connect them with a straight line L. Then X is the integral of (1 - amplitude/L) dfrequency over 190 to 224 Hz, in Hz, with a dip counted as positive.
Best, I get 7.8 Hz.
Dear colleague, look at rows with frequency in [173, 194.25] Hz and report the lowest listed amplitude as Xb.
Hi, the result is 17.26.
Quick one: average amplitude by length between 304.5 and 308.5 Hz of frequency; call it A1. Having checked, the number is 26.9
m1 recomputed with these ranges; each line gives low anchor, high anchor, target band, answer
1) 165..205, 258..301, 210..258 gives 5.89 Hz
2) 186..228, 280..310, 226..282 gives 5.24 Hz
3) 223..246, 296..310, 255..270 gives 2.33 Hz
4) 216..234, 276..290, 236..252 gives 2.73 Hz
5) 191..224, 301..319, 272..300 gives -3.71 Hz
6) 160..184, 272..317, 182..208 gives 6.11 Hz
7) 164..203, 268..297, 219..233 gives 0.72 Hz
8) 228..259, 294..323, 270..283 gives -1.13 Hz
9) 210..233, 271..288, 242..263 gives 4.49 Hz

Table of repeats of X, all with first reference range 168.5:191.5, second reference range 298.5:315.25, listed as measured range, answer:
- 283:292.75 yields -0.32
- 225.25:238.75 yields 1.24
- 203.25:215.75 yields 4.54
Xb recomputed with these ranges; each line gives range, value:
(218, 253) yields 15.82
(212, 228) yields 15.58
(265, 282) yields 20.76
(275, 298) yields 22.96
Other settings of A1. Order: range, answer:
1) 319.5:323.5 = 20.2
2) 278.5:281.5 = 24.5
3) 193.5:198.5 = 16.3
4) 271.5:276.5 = 23.7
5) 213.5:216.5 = 18.2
